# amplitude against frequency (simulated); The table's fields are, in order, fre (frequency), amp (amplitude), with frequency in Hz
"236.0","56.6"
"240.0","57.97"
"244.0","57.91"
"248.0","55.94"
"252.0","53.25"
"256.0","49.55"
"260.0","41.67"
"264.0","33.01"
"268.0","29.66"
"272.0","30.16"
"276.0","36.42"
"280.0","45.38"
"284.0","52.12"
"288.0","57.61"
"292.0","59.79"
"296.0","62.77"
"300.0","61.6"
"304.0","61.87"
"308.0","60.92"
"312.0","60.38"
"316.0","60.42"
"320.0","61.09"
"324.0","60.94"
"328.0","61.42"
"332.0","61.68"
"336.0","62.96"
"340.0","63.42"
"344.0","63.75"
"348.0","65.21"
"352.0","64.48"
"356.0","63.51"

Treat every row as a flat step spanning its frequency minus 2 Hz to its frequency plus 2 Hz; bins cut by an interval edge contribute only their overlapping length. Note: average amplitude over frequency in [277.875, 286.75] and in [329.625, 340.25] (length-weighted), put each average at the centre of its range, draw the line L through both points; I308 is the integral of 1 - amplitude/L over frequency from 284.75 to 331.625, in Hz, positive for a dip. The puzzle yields -4.16 Hz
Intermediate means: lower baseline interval 49.3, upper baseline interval 62.5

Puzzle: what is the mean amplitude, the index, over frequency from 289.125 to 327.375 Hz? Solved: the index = 61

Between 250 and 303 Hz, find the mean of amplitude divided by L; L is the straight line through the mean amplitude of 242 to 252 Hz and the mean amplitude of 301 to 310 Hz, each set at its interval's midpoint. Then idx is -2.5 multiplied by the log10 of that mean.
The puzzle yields 0.24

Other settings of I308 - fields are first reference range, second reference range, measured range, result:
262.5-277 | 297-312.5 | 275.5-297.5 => -3.31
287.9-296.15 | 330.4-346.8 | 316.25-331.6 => 0.25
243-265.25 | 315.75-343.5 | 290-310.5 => -1.67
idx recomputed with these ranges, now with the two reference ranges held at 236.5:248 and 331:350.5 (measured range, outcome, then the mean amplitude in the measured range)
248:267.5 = 0.30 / 44.4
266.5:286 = 0.46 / 39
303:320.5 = 0.02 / 60.9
